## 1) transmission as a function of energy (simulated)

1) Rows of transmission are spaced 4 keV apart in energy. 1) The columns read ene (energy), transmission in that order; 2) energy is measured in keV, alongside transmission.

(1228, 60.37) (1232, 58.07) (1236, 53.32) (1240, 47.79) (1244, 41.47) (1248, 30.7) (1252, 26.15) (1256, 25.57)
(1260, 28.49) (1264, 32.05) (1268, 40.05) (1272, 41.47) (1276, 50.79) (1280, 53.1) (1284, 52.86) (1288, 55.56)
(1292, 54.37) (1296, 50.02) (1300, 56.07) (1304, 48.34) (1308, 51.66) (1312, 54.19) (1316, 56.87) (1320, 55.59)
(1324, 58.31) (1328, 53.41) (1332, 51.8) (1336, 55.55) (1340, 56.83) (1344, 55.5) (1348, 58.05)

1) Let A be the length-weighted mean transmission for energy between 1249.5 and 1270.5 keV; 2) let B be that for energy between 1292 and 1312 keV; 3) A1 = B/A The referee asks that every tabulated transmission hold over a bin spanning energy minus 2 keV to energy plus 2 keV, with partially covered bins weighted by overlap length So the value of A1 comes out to 1.7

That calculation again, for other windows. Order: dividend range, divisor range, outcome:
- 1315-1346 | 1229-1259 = 1.36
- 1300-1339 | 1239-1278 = 1.50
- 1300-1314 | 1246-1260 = 1.89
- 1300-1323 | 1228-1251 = 1.15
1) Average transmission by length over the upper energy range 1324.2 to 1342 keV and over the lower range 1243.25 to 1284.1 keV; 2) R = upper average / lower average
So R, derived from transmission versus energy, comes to 1.45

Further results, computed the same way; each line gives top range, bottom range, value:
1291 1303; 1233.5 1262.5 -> 1.45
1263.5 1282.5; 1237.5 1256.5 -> 1.26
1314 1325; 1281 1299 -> 1.06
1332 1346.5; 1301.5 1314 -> 1.08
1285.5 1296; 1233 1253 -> 1.30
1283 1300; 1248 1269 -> 1.78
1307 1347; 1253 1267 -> 1.88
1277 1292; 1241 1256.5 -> 1.65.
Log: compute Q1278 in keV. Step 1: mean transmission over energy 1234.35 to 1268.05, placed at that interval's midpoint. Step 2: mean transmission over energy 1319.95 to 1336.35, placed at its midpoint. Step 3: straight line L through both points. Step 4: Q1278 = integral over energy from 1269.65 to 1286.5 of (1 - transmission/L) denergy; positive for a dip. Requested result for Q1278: -2.79 keV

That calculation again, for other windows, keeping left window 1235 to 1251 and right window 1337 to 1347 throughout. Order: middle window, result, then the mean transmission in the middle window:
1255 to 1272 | 4.45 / 33.1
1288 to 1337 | -1.91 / 53.9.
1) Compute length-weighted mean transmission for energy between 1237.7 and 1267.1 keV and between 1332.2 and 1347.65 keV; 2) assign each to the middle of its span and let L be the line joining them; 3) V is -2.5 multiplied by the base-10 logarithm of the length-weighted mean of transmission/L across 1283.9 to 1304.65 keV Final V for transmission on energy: -0.20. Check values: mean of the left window 33.6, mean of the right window 55.7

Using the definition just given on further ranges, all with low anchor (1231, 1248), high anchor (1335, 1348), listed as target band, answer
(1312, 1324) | -0.04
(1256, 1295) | 0.14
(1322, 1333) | 0.01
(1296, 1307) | 0.02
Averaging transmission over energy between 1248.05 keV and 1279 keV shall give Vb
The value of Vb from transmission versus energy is 35.3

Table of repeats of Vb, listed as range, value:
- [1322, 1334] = 54.5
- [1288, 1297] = 53.2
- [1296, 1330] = 54.1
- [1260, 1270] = 34.5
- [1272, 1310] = 51.9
